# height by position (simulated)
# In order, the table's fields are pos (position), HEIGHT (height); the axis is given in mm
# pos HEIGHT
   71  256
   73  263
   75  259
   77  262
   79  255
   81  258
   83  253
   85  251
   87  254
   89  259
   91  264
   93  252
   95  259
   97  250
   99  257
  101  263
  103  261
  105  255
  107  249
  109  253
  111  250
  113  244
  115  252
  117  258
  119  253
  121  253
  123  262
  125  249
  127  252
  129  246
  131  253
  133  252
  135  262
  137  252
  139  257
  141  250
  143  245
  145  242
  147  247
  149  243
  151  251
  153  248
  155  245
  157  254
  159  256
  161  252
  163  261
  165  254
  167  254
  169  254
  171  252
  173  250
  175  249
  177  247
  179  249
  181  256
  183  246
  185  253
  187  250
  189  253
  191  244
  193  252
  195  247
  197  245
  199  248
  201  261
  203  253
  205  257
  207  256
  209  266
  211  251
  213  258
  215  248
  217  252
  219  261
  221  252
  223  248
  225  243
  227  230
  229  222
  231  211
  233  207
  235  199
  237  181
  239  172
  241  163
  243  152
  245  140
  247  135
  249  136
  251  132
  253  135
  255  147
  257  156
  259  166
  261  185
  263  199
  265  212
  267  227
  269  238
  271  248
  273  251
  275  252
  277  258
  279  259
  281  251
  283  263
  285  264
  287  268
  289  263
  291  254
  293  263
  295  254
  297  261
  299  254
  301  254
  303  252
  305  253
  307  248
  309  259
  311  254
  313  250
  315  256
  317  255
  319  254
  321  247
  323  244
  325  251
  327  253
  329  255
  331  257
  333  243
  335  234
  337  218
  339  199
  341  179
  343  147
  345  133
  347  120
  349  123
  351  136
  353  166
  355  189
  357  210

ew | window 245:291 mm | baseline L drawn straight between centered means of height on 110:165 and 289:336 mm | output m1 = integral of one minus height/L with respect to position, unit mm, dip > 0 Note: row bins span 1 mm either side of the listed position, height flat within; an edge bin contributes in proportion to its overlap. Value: 7.6 mm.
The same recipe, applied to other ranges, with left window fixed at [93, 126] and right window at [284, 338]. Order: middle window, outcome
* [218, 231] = 0.7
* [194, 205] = 0.1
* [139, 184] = 0.6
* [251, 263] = 4.5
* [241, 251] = 4.4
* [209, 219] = 0.0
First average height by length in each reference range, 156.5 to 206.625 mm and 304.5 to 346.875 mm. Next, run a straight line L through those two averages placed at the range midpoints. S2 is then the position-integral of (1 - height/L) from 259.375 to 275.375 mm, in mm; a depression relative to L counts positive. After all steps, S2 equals 1.1 mm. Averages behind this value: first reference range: 252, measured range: 223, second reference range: 230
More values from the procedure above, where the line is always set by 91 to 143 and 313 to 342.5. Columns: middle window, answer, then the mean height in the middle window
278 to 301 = -1.8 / 259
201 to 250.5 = 5.9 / 216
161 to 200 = -0.3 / 251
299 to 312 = -0.8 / 253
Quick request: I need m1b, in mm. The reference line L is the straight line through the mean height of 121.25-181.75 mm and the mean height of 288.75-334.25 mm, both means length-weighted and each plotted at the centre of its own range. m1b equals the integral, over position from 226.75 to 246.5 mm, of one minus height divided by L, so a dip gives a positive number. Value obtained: 5.30 mm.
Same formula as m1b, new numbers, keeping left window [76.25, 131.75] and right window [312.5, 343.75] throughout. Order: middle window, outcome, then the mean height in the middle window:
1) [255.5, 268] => 2.7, 189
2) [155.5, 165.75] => -0.2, 255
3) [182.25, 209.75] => -0.7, 252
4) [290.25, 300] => -0.8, 257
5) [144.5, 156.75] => 0.2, 247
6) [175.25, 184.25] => -0.1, 250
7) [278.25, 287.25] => -0.8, 260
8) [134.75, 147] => 0.0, 250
